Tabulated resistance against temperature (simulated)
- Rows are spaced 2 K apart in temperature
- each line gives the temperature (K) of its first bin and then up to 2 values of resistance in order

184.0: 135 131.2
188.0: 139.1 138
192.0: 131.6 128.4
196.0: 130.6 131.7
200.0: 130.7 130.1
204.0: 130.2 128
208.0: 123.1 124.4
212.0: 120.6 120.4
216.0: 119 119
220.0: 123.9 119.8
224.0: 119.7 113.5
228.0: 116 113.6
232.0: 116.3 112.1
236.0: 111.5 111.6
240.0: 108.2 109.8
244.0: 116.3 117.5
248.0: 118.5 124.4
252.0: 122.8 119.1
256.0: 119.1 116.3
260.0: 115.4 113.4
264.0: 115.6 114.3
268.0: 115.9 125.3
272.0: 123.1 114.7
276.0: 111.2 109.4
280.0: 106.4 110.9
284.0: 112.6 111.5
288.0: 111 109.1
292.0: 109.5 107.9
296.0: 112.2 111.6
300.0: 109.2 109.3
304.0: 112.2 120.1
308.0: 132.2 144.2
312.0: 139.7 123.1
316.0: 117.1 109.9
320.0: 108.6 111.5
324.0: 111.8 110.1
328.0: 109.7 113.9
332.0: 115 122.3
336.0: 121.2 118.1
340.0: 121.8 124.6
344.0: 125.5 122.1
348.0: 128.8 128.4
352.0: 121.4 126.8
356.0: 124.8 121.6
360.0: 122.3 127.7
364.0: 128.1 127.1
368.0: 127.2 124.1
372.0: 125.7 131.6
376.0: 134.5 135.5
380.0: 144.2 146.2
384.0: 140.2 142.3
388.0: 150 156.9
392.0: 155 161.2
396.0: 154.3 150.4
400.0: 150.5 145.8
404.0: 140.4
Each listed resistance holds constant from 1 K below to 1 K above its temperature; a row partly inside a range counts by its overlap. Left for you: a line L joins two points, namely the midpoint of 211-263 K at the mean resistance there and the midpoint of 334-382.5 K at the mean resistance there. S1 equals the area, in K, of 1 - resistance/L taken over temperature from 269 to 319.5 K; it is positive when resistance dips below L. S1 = 2.35 K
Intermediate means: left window 117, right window 127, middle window 116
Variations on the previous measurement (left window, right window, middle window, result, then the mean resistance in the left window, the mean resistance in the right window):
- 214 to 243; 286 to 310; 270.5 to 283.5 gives 0.18 K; 115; 114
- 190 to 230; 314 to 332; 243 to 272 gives 0.24 K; 124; 112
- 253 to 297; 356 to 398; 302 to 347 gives 2.09 K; 114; 138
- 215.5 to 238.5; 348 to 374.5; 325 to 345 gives 0.94 K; 116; 126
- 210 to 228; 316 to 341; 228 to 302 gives 2.16 K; 120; 115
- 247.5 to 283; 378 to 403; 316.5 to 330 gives 2.13 K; 116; 149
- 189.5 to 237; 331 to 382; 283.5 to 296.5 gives 1.50 K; 123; 126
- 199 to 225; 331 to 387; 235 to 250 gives 1.27 K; 124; 128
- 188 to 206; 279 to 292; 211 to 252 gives 2.16 K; 132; 110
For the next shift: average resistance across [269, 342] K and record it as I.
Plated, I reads 116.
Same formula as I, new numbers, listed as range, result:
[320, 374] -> 122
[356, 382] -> 130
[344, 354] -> 125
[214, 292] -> 115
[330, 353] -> 122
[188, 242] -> 122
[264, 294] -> 113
